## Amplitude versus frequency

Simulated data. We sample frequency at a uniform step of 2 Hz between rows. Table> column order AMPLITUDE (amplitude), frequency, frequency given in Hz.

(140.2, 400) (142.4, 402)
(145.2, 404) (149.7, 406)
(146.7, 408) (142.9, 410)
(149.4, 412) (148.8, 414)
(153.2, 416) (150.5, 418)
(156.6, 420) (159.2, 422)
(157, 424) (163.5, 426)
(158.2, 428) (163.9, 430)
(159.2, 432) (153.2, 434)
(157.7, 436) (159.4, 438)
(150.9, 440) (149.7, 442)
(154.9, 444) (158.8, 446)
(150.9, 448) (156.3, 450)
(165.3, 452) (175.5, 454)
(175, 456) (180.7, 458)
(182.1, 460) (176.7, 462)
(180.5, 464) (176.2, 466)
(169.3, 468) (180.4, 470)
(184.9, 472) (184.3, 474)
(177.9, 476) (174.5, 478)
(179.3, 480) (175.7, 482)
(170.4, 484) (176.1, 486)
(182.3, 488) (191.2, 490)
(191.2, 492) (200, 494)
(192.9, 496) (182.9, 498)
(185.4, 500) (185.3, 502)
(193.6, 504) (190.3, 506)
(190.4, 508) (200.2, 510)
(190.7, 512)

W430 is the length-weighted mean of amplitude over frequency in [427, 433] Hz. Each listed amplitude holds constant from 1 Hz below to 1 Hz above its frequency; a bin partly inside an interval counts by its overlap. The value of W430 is 160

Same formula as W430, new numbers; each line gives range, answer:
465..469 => 173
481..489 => 176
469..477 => 182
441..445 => 152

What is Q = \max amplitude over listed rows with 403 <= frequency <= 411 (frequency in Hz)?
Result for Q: 149.7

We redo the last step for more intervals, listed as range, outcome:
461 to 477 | 184.9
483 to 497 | 200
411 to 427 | 163.5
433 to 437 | 157.7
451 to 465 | 182.1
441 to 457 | 175.5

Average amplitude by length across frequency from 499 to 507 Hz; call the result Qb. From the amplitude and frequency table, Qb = 189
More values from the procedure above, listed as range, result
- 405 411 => 146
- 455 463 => 179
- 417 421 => 154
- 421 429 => 159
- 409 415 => 147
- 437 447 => 155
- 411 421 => 152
